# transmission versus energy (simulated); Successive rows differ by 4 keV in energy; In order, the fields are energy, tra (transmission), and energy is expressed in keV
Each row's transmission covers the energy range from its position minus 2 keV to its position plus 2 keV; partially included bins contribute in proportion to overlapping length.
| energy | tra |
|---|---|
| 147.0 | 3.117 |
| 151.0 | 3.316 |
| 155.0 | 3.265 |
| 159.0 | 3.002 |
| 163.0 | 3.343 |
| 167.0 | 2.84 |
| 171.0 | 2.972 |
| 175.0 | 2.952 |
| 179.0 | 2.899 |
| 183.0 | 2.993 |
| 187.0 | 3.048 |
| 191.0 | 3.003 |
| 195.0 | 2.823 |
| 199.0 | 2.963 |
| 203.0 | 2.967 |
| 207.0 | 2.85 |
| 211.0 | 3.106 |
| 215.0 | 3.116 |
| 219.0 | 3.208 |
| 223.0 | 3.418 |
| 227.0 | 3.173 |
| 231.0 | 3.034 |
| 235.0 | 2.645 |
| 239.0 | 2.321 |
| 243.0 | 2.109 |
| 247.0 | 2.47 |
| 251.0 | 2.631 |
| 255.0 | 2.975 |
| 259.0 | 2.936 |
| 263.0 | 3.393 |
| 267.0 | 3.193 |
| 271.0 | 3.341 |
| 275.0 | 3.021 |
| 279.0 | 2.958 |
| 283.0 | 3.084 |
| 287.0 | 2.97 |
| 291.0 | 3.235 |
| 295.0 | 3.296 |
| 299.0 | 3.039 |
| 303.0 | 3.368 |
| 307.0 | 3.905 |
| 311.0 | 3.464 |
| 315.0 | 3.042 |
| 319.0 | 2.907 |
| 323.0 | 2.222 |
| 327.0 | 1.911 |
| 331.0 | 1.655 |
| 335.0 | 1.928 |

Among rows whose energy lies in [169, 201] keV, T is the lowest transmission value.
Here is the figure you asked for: 2.823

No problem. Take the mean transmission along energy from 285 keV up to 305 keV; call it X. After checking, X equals 3.18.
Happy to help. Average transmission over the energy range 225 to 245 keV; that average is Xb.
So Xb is 2.66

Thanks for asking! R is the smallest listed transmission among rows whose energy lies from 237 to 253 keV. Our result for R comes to 2.109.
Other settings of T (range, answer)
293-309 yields 3.039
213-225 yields 3.116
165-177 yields 2.84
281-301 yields 2.97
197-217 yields 2.85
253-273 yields 2.936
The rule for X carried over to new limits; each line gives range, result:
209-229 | 3.2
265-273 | 3.27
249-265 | 2.98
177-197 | 2.95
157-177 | 3.02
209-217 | 3.11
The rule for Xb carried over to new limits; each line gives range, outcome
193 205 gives 2.92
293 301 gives 3.17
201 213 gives 2.97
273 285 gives 3.02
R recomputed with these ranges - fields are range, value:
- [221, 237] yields 2.645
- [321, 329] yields 1.911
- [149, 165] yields 3.002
